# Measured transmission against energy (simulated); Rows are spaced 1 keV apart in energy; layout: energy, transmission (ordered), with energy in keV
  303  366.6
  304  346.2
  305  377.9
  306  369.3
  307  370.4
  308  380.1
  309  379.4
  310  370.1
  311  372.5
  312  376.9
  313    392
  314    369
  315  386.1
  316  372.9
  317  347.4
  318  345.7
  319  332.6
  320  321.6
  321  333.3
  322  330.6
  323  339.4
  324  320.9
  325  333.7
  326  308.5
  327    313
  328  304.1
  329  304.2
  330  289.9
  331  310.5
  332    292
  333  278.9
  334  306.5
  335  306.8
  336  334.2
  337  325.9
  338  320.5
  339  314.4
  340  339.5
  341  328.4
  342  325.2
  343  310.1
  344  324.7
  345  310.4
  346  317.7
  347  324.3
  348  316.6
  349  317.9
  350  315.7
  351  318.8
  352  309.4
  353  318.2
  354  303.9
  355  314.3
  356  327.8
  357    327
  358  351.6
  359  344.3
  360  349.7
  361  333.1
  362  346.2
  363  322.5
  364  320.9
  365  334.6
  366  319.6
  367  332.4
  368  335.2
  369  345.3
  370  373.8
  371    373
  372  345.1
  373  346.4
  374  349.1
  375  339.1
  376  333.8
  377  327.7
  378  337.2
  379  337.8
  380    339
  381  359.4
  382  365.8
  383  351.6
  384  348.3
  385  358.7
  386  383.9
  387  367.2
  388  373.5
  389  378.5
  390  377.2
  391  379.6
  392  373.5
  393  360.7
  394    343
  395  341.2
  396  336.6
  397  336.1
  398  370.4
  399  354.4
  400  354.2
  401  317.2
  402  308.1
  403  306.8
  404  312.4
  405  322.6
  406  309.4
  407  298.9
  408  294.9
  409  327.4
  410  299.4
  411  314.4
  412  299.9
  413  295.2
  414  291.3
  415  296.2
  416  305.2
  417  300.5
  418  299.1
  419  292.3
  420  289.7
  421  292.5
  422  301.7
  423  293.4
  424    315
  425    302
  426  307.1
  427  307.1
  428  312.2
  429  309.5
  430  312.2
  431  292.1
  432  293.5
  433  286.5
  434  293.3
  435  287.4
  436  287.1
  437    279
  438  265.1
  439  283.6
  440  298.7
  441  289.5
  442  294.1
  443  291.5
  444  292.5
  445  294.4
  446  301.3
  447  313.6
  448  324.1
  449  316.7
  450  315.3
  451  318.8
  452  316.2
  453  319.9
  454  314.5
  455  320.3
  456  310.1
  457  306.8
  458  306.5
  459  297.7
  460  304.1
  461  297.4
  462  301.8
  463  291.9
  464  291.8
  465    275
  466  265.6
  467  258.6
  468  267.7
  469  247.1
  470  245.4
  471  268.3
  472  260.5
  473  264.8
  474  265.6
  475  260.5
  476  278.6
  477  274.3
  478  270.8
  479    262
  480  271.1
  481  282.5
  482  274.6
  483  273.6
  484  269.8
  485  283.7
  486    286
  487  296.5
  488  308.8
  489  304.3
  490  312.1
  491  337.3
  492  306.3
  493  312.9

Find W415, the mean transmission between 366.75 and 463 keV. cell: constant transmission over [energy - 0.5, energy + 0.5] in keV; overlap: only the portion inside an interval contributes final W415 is 320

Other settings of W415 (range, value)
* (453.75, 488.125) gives 281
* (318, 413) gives 331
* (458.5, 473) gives 276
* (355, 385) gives 342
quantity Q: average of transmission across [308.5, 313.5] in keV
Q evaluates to 378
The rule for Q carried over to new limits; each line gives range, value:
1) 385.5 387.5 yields 376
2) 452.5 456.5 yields 316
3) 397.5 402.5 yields 341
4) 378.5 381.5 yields 345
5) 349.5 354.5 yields 313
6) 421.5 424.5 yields 303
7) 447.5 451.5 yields 319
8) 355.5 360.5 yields 340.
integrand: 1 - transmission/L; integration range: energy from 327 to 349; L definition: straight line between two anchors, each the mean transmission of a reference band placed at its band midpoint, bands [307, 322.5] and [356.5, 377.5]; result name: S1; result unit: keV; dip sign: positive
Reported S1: 2.4 keV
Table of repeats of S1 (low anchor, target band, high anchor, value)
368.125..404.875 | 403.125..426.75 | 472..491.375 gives 1.9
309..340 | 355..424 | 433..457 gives -3.8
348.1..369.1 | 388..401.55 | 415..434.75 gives -1.9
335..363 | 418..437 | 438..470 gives 0.3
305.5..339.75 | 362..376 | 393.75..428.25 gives -0.7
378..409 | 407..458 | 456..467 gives 2.2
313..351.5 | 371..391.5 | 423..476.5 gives -2.9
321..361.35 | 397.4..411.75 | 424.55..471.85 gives -0.7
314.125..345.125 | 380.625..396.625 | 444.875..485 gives -2.8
